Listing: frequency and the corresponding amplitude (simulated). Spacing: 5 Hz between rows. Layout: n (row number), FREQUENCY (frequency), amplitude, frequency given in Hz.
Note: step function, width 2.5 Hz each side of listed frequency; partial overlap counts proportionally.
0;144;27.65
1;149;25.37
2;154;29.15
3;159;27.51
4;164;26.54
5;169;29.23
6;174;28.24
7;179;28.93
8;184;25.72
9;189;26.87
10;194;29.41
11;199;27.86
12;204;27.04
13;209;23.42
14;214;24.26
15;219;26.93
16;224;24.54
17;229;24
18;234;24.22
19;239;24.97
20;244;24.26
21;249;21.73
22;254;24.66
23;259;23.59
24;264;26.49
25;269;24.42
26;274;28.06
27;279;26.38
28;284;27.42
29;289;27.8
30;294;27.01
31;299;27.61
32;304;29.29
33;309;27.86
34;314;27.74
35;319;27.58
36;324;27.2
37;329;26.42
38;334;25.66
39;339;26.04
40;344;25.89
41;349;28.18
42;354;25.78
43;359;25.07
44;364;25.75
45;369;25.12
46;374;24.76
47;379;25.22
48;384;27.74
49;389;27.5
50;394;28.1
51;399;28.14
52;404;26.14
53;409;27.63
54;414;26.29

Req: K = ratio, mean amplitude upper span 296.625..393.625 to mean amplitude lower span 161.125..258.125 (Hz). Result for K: 1.03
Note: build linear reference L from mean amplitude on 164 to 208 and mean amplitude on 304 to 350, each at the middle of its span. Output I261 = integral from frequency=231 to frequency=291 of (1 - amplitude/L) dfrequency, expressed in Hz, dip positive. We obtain 4.5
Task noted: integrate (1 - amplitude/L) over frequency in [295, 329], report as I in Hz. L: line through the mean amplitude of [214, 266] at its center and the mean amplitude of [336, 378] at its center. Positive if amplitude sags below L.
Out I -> -3.27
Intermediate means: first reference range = 24.5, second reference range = 25.8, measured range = 27.7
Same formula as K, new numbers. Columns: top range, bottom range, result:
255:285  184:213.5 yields 0.97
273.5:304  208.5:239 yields 1.11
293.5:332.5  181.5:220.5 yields 1.04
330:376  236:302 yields 1.00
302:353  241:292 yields 1.06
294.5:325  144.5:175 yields 1.01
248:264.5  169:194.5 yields 0.86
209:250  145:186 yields 0.88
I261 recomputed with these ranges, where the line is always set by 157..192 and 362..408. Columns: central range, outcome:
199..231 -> 2.49 Hz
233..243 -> 0.98 Hz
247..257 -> 1.44 Hz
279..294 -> -0.15 Hz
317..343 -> 0.29 Hz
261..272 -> 0.67 Hz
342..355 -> -0.01 Hz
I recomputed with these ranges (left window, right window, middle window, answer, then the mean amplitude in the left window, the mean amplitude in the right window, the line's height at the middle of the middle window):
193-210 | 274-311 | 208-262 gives 5.89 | 27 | 27.7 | 27.3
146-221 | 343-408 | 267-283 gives 0.20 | 27.1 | 26.5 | 26.8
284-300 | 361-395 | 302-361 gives 0.01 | 27.5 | 26.2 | 26.9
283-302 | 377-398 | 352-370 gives 1.24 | 27.5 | 27.3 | 27.3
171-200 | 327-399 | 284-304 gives -0.59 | 27.9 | 26.3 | 26.9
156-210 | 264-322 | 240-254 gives 1.99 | 27.5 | 27.3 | 27.4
